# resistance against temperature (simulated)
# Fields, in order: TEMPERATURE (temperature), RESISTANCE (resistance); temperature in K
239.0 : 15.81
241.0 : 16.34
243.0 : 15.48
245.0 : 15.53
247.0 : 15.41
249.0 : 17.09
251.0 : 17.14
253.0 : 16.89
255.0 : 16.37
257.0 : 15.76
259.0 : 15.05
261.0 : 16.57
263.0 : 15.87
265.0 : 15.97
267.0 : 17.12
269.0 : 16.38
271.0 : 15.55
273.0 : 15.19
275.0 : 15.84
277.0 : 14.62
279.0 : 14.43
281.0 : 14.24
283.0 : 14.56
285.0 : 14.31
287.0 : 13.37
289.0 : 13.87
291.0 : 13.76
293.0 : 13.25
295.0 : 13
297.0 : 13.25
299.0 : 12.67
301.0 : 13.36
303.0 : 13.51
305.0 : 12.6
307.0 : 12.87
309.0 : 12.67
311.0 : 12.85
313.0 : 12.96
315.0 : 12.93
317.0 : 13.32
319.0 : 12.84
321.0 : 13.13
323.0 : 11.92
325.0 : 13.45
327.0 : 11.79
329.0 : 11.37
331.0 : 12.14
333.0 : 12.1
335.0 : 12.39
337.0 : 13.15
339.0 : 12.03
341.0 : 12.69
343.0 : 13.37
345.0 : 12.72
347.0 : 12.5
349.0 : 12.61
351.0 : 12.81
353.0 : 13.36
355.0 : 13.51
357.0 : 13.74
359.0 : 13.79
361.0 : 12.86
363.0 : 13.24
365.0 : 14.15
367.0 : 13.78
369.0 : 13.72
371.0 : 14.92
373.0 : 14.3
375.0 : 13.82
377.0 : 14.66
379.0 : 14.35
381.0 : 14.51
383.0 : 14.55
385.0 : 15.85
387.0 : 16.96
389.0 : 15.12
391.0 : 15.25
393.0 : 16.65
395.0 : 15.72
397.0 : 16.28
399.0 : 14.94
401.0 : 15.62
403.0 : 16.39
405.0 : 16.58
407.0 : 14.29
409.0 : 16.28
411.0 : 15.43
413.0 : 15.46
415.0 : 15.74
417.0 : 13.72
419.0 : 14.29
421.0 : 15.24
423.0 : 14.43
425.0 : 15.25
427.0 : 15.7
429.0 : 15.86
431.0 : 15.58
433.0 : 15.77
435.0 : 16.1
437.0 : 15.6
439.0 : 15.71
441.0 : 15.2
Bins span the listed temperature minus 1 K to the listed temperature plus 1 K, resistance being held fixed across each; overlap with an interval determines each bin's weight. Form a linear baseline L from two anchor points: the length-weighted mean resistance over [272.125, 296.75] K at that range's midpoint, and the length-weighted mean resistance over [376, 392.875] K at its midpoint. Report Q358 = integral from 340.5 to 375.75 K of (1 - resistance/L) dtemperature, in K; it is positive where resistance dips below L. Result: 3.56 K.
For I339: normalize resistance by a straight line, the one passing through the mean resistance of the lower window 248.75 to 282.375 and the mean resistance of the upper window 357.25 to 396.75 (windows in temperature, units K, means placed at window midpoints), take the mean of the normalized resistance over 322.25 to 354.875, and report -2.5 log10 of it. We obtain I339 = 0.198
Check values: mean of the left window 15.8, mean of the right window 14.7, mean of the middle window 12.6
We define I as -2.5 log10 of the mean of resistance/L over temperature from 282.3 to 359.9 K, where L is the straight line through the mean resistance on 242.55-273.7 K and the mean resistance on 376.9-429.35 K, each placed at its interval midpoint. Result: 0.21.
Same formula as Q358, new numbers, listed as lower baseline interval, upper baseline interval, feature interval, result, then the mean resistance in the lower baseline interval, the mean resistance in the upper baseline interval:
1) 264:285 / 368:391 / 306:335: 4.8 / 15.3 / 14.8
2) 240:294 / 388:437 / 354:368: 1.7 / 15.4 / 15.5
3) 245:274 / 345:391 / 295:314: 2.9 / 16.1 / 14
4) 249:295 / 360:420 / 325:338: 2.5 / 15.3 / 15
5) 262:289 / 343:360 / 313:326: 1.0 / 15.1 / 13.1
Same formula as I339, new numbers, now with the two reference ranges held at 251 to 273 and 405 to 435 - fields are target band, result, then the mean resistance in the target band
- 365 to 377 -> 0.10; 14.2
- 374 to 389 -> 0.04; 15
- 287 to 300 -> 0.20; 13.3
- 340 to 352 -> 0.22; 12.8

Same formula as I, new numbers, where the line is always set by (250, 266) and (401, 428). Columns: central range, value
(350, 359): 0.168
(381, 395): -0.013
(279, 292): 0.144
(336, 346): 0.224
